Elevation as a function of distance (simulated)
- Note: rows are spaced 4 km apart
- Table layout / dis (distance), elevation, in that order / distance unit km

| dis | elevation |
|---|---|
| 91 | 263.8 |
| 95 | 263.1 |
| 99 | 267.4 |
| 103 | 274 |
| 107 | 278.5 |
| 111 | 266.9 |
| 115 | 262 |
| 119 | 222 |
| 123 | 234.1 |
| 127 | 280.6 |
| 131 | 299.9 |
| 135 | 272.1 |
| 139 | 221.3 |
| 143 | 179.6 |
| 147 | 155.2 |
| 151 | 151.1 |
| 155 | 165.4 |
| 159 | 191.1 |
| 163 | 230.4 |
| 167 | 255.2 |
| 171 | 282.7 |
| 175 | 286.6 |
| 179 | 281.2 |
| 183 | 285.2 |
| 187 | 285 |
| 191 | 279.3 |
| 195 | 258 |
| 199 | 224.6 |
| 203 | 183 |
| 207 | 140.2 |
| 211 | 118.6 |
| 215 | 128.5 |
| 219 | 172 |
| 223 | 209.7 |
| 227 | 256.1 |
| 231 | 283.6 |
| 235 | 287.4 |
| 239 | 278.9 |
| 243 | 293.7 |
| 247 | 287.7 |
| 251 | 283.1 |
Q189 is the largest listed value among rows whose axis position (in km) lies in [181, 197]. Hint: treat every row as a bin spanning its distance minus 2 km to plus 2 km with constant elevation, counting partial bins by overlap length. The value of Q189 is 285.2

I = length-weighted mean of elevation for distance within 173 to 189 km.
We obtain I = 284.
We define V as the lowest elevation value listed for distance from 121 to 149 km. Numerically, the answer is 155.2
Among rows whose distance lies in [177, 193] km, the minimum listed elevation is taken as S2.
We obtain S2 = 279.3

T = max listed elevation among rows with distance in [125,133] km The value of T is 299.9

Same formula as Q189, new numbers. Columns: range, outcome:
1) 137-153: 221.3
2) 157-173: 282.7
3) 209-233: 283.6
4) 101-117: 278.5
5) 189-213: 279.3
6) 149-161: 191.1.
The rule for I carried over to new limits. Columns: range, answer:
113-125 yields 239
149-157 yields 158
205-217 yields 129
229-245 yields 286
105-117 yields 269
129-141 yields 264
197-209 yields 183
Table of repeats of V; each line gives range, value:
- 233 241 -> 278.9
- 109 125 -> 222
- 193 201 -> 224.6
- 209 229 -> 118.6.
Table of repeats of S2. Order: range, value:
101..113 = 266.9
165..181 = 255.2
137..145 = 179.6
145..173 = 151.1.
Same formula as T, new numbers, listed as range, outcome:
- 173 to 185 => 286.6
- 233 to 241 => 287.4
